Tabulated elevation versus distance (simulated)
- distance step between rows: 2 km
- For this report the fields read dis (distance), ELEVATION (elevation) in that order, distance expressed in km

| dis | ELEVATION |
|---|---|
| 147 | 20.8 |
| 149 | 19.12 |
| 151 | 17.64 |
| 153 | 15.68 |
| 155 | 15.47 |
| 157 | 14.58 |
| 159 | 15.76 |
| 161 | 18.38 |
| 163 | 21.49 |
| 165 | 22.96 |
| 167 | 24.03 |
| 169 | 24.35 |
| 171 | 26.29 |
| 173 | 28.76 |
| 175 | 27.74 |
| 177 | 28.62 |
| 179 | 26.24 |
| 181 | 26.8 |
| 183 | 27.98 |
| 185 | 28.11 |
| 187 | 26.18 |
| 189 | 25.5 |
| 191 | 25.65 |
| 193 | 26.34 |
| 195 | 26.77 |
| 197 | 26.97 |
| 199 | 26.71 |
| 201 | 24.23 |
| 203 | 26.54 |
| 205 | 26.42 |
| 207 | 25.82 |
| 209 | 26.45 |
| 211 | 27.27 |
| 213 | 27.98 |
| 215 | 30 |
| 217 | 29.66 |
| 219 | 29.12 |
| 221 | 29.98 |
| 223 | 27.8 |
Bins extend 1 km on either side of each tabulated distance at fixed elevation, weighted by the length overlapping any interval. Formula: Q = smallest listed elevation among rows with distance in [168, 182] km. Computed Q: 24.35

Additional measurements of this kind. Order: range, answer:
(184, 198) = 25.5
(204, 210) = 25.82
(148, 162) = 14.58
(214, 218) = 29.66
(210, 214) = 27.27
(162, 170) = 21.49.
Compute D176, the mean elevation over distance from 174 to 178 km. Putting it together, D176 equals 28.2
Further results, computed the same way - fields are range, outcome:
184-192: 26.4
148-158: 16.5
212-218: 29.2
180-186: 27.6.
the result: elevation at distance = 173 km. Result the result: 28.76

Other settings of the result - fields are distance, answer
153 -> 15.68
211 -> 27.27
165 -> 22.96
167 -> 24.03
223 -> 27.8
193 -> 26.34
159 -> 15.76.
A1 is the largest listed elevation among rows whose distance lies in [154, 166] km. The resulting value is 22.96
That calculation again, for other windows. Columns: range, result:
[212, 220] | 30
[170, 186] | 28.76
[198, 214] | 27.98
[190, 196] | 26.77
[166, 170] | 24.35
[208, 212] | 27.27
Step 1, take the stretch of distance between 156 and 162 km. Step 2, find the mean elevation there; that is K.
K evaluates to 16.2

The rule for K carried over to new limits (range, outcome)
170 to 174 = 27.5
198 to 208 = 25.9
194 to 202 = 26.2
